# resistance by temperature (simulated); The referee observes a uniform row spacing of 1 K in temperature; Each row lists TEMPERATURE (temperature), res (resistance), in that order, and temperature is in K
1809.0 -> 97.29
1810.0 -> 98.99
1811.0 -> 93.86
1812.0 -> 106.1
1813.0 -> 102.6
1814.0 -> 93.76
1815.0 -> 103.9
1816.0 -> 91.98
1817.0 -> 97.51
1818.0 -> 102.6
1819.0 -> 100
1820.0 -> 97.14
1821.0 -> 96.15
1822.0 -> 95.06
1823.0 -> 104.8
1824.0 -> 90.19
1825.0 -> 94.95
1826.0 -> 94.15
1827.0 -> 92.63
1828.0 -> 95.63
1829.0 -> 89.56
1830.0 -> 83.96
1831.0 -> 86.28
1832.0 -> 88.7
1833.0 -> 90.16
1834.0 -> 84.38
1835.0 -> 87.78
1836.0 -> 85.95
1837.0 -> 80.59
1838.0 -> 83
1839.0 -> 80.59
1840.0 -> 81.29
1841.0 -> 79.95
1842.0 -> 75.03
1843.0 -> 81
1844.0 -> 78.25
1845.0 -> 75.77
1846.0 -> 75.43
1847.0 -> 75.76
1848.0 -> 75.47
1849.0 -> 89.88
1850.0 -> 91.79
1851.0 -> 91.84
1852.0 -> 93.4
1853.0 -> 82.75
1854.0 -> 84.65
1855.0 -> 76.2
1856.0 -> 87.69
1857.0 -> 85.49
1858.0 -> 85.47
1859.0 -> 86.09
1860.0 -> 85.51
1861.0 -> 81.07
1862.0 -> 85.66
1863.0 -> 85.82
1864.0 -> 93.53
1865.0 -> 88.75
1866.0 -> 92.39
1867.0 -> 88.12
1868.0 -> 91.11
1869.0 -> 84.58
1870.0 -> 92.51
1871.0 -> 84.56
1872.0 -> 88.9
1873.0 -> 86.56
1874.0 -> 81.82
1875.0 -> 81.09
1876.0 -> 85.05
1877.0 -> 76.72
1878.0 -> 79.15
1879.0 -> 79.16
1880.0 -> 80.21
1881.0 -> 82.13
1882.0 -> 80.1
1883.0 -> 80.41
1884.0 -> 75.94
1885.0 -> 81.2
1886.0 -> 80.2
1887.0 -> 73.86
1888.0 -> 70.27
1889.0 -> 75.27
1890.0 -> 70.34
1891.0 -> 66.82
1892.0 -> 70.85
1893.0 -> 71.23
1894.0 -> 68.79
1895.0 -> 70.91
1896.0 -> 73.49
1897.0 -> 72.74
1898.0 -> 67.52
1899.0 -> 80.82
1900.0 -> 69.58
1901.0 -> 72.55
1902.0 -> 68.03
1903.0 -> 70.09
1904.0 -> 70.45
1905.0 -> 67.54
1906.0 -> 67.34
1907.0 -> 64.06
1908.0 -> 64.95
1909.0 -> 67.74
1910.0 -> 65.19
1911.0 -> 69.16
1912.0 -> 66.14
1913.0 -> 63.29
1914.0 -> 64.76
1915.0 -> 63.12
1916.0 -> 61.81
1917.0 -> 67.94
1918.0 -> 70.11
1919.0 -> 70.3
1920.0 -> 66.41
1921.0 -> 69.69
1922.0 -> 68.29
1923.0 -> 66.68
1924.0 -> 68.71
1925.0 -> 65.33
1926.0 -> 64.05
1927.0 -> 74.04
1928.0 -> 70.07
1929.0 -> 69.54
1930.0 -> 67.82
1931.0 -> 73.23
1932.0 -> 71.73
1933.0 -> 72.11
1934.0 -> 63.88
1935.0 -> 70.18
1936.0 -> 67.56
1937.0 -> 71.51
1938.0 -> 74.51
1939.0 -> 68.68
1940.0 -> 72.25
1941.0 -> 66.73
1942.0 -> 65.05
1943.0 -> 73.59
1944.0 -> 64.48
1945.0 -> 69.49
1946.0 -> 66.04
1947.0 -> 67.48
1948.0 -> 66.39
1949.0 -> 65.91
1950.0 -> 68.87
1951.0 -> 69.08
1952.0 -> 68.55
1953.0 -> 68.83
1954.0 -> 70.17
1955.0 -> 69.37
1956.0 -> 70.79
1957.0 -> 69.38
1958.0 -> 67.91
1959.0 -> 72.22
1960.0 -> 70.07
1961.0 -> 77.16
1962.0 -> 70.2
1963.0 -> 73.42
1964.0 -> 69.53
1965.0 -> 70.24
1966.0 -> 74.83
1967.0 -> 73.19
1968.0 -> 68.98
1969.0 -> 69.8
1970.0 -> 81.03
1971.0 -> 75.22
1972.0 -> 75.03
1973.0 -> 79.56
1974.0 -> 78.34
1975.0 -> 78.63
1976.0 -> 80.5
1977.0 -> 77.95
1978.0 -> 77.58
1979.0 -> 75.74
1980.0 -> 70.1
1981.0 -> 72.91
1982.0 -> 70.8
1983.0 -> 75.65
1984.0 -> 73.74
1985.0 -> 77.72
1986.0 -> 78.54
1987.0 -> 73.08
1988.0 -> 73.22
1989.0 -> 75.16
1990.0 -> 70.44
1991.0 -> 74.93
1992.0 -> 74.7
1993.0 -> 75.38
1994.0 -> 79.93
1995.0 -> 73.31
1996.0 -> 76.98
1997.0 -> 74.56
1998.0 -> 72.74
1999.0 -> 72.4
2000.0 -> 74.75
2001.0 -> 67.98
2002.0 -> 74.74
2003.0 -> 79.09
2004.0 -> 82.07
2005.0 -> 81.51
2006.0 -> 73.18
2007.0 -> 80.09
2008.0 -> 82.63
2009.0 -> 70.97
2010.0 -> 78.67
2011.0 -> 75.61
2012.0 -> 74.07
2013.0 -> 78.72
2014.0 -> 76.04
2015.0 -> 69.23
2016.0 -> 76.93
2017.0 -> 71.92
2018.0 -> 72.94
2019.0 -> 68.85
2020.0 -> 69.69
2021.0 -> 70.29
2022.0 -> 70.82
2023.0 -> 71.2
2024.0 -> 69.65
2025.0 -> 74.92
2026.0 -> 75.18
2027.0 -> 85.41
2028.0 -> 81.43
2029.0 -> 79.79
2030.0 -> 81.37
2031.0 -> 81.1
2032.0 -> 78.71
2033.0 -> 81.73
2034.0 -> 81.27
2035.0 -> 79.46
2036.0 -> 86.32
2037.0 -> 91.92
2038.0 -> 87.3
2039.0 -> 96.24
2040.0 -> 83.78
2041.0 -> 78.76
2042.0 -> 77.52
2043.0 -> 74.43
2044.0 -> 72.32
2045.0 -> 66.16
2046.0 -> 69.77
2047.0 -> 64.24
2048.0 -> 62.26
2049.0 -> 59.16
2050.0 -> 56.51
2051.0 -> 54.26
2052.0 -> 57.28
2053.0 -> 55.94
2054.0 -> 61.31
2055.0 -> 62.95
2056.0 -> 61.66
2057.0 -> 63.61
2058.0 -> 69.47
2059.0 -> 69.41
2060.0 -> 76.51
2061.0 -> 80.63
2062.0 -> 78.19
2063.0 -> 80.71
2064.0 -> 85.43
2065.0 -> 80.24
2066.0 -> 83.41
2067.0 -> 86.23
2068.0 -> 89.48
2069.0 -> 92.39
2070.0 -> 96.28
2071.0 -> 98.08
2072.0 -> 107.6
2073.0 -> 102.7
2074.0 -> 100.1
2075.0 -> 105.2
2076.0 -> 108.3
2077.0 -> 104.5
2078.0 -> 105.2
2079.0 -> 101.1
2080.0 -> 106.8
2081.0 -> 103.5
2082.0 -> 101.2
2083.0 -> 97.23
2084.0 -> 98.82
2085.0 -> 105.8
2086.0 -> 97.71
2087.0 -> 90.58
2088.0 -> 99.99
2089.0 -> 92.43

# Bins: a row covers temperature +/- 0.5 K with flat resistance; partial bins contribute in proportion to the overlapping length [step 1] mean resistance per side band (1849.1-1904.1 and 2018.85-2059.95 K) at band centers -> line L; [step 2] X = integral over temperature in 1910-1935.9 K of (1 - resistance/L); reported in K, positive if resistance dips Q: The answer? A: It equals 3.5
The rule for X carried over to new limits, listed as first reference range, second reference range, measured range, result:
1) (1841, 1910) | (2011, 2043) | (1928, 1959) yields 3.74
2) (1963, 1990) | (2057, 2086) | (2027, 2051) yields 2.73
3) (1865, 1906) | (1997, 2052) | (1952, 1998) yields 1.31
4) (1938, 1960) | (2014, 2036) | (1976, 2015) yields -1.18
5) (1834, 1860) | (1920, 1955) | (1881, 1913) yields 1.59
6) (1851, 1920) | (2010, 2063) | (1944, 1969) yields 1.83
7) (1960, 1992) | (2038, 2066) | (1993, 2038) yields -2.53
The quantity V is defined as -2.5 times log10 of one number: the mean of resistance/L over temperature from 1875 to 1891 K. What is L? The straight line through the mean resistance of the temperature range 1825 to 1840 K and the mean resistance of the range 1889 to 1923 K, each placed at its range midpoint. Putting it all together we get -0.05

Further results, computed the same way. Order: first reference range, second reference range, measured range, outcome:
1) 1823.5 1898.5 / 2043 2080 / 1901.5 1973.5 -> 0.18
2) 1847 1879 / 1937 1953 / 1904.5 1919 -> 0.14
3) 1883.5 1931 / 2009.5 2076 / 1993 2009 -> -0.02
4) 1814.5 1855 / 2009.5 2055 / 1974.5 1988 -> 0.03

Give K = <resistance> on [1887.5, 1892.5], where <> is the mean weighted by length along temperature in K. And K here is 70.7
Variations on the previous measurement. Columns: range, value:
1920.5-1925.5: 67.7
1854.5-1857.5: 83.1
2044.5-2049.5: 64.3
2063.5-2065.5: 82.8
